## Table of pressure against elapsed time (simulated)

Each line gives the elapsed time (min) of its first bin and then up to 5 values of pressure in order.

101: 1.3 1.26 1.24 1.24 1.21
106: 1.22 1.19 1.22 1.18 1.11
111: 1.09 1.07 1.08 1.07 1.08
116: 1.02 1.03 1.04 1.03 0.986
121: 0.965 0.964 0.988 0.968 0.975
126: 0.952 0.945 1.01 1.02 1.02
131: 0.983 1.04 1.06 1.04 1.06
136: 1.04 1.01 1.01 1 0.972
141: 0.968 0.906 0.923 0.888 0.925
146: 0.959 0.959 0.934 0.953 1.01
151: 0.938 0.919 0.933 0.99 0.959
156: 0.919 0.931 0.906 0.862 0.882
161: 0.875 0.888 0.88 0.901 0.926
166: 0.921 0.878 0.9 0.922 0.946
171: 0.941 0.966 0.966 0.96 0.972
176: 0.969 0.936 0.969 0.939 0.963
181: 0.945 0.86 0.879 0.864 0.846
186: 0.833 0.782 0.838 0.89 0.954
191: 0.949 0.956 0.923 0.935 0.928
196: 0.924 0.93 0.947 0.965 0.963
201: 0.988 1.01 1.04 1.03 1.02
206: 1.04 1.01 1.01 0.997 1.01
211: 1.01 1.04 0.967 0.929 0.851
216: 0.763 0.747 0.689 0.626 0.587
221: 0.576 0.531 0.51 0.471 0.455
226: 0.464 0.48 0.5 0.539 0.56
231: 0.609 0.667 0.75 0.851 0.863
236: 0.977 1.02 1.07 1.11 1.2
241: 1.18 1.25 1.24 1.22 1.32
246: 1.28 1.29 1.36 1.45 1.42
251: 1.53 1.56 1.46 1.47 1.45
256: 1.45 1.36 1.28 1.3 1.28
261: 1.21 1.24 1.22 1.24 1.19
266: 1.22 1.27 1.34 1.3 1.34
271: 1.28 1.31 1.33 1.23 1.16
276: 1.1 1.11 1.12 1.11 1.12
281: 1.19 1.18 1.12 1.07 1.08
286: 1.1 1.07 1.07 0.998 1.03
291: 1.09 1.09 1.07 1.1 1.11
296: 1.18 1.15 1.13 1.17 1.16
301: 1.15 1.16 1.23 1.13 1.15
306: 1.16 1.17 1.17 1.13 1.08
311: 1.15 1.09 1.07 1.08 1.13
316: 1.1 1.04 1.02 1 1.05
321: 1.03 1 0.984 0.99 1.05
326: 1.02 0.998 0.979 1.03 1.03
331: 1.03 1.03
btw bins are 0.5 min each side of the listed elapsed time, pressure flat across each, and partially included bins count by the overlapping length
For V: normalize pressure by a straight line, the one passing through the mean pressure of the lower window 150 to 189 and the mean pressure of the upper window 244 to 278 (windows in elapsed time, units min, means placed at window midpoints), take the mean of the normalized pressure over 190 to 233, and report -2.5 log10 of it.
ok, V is 0.31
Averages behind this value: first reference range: 0.914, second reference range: 1.31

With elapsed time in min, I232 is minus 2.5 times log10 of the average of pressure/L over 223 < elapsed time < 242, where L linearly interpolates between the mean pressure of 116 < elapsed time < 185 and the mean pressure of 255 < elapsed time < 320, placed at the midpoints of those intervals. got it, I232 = 0.37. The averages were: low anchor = 0.955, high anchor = 1.17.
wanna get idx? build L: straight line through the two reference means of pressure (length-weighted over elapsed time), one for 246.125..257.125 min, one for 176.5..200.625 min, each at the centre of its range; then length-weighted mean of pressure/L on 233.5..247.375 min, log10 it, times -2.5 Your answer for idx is 0.19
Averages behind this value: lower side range 0.914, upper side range 1.43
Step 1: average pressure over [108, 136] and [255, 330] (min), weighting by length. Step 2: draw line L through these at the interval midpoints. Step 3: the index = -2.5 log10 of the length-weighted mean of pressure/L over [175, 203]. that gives 0.17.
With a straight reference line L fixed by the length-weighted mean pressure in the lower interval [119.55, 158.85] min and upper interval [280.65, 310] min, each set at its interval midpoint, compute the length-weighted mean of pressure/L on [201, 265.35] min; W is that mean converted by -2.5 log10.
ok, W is 0.06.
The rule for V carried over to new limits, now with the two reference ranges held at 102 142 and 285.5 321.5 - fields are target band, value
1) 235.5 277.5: -0.169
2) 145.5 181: 0.144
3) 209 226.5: 0.431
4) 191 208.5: 0.106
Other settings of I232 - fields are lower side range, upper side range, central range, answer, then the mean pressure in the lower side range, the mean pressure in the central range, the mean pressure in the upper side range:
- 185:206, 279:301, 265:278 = -0.156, 0.94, 1.24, 1.11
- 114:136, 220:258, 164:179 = 0.079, 1.01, 0.939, 1.01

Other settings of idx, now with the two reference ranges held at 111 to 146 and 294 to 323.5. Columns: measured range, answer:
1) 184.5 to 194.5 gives 0.17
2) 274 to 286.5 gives -0.03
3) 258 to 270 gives -0.16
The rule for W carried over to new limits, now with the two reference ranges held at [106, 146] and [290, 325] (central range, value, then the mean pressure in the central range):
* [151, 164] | 0.138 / 0.913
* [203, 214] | 0.050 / 1.01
